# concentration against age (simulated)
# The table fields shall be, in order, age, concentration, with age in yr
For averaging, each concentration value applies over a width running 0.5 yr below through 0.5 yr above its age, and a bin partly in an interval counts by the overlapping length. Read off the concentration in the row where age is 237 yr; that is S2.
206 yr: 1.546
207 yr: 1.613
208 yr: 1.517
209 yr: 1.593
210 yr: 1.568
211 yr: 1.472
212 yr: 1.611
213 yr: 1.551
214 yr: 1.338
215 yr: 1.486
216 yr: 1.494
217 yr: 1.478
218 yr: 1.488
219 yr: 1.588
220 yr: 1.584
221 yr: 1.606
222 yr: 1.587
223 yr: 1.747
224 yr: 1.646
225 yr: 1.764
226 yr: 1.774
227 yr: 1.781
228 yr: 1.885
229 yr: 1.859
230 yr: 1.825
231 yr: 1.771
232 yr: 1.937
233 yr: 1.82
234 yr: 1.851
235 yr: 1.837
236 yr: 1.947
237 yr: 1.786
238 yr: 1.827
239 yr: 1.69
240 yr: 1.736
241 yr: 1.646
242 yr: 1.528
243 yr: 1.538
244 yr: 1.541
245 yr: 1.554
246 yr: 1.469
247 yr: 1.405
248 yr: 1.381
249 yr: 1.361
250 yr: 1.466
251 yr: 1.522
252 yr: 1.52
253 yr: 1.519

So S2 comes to 1.786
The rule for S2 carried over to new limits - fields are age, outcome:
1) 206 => 1.546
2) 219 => 1.588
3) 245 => 1.554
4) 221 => 1.606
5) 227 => 1.781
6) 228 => 1.885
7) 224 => 1.646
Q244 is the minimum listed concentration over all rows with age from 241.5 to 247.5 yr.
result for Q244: 1.405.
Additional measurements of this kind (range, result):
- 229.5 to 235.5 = 1.771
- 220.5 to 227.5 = 1.587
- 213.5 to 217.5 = 1.338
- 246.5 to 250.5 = 1.361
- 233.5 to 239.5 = 1.69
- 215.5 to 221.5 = 1.478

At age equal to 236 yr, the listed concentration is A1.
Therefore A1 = 1.947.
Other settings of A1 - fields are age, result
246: 1.469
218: 1.488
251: 1.522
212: 1.611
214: 1.338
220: 1.584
